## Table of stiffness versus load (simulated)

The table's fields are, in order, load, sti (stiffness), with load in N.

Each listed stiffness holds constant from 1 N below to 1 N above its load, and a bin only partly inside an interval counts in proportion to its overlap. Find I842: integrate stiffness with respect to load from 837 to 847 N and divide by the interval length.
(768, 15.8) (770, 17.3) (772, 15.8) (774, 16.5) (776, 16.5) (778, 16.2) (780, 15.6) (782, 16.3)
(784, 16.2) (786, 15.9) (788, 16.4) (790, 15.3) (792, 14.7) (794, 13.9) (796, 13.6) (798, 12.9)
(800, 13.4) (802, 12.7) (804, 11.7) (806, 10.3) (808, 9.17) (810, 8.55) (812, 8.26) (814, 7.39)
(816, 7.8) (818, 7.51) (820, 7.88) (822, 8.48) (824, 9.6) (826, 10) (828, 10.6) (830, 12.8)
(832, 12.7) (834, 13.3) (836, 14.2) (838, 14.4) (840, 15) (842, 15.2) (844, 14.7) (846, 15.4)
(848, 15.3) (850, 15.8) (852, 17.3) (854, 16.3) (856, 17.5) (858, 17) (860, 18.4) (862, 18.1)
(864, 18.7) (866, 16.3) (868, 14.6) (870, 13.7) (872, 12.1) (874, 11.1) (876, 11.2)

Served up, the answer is 14.9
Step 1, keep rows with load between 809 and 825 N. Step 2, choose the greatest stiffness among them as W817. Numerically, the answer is 9.6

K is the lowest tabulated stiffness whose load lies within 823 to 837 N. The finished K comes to 9.6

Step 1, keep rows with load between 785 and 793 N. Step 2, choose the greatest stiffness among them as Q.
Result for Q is 16.4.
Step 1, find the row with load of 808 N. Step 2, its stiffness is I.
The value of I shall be 9.17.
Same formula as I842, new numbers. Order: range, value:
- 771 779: 16.2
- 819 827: 8.99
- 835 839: 14.3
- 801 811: 10.5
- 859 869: 17.2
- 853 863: 17.5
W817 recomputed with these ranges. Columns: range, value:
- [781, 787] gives 16.3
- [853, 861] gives 18.4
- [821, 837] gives 14.2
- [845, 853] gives 17.3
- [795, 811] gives 13.6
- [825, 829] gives 10.6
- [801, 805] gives 12.7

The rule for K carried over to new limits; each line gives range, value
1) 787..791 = 15.3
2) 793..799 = 12.9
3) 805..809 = 9.17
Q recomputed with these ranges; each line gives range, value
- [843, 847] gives 15.4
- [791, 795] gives 14.7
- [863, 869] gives 18.7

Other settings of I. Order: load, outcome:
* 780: 15.6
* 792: 14.7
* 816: 7.8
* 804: 11.7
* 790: 15.3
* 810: 8.55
